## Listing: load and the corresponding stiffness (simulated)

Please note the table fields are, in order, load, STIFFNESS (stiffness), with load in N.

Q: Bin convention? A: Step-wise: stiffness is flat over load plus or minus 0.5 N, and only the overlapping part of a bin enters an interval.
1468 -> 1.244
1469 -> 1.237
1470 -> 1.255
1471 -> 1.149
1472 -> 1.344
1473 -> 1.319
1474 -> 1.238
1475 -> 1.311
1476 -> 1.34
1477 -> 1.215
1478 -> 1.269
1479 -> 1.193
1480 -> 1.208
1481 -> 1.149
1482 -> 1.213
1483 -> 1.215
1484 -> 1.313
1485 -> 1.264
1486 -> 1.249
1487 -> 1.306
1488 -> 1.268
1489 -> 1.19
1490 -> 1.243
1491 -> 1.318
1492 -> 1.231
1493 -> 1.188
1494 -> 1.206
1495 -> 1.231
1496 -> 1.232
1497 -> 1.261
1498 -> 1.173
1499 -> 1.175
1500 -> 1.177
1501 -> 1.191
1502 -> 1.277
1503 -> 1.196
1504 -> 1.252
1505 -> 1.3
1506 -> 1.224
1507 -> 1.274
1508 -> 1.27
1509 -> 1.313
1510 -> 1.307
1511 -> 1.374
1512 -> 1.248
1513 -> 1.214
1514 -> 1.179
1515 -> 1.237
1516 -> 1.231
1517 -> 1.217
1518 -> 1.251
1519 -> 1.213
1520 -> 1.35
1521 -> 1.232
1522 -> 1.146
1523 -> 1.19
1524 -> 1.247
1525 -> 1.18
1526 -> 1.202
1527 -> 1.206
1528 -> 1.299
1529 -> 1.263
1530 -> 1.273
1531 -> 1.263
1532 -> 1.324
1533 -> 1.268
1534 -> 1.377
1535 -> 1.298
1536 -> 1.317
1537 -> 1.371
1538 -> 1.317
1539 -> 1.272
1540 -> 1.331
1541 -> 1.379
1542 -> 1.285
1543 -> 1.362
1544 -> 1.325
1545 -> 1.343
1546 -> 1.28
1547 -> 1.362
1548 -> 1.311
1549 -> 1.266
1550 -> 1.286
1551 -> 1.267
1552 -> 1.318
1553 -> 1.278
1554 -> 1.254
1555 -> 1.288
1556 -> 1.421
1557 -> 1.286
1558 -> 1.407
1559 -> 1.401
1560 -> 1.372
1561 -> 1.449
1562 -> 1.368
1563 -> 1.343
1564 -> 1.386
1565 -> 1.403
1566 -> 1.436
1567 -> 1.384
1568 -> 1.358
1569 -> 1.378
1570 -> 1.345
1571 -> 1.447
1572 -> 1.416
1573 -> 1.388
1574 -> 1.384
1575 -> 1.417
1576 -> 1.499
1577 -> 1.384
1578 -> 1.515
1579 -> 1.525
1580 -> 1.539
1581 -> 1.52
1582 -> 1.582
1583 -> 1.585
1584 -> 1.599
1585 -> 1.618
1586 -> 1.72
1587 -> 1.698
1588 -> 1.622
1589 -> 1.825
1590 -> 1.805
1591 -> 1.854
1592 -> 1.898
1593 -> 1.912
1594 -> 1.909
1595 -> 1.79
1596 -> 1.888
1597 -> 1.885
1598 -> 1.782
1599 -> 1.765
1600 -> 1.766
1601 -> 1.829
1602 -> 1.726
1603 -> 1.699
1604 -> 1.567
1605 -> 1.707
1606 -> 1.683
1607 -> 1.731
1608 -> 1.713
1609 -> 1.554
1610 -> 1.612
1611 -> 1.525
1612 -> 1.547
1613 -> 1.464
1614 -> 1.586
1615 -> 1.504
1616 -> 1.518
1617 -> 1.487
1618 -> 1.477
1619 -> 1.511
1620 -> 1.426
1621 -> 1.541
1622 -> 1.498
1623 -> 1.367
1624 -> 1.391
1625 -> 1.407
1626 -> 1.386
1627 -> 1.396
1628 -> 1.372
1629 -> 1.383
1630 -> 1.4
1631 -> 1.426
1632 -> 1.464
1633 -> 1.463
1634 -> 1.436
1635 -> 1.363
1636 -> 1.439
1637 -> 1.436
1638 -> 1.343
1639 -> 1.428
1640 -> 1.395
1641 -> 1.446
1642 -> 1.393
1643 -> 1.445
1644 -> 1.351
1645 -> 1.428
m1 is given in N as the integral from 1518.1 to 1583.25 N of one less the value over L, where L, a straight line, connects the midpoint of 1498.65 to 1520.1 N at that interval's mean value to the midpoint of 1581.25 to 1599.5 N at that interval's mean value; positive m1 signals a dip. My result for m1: 6.99 N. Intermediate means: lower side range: 1.25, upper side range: 1.76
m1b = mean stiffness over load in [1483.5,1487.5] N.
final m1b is 1.28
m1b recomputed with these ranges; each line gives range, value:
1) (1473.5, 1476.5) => 1.3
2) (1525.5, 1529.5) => 1.24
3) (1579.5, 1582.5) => 1.55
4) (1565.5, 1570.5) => 1.38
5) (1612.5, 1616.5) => 1.52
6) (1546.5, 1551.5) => 1.3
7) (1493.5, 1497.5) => 1.23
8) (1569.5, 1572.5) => 1.4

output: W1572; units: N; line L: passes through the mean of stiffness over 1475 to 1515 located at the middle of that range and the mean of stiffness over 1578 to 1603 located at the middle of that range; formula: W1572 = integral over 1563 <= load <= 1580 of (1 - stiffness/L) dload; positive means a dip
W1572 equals 2.2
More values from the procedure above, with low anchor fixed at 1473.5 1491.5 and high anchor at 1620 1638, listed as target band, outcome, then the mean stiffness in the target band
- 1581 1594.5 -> -3.5 N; 1.73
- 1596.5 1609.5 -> -3.1 N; 1.72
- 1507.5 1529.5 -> 0.8 N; 1.24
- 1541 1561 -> 0.0 N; 1.33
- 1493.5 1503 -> 0.4 N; 1.21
